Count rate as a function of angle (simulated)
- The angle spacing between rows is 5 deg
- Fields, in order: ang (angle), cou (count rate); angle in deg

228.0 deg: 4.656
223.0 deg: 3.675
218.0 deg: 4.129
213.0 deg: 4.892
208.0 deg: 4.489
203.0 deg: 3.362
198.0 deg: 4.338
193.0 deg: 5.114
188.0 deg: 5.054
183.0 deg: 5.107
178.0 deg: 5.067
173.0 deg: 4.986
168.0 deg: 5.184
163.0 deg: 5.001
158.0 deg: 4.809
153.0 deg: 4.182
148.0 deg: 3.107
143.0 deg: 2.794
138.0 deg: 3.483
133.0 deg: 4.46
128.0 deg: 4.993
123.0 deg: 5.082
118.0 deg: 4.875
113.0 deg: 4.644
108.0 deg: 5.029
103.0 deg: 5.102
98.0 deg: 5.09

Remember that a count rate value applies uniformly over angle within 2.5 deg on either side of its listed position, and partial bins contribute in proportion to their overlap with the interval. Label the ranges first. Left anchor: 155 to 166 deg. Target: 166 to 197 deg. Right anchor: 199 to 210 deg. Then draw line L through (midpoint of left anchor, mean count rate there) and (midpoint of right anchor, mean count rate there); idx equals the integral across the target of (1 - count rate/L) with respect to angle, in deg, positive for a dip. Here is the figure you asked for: -4.3 deg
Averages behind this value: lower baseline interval 4.88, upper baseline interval 3.96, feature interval 5.05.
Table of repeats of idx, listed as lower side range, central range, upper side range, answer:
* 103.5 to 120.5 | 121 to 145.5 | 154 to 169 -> 3.7 deg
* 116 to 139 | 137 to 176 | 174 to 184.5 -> 5.3 deg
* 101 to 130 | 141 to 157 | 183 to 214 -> 4.3 deg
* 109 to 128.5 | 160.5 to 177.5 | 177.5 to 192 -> -0.1 deg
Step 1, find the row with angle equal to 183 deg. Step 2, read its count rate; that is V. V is 5.107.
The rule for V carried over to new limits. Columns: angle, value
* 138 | 3.483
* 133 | 4.46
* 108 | 5.029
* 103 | 5.102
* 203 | 3.362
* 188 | 5.054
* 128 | 4.993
